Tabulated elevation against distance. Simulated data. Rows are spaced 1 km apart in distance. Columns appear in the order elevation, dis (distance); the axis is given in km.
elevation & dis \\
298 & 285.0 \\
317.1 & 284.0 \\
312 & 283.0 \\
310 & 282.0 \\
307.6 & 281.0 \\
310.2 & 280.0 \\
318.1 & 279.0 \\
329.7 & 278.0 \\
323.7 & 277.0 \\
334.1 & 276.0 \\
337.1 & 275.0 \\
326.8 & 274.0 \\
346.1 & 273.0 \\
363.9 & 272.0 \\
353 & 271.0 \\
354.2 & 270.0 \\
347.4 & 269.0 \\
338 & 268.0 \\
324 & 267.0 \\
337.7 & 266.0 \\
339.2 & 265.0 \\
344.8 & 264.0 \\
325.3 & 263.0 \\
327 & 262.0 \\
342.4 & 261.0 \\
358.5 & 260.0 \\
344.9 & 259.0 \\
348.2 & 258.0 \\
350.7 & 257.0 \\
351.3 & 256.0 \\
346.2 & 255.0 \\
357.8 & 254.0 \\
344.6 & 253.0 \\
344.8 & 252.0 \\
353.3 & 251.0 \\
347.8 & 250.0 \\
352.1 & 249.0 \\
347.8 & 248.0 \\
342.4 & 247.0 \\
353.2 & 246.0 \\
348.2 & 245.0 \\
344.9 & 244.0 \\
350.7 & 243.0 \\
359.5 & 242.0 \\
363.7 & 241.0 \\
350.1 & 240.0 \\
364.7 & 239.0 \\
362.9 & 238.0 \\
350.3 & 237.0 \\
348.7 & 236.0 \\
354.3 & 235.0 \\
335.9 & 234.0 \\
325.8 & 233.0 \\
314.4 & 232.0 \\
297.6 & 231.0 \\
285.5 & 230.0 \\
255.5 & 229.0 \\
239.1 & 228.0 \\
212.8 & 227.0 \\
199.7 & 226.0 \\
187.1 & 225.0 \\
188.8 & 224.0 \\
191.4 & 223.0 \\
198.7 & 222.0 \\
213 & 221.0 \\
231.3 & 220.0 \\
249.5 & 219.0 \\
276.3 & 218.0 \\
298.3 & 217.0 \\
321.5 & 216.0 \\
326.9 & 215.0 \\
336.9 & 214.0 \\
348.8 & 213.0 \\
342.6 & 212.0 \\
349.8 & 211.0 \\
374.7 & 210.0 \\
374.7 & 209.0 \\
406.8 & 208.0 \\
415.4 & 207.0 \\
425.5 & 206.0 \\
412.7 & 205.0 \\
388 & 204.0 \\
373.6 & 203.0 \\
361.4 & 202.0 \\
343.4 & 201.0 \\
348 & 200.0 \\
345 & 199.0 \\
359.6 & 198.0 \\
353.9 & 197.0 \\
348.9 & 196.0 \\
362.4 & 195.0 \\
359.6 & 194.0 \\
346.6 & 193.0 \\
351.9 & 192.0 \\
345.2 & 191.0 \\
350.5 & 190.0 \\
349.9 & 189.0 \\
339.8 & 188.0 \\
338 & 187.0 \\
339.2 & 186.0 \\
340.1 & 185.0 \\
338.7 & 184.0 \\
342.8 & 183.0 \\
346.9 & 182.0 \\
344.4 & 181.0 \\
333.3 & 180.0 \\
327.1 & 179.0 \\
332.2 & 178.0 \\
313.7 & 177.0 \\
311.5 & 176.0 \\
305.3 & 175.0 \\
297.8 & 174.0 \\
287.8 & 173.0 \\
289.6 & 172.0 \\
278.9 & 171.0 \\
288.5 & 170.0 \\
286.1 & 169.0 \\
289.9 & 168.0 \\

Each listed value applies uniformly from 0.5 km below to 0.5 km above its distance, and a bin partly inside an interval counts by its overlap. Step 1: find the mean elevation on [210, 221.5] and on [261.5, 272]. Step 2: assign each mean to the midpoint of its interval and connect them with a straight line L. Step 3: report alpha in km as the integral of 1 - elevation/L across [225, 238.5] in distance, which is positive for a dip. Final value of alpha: 0.9 km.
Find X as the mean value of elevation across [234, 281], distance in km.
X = 344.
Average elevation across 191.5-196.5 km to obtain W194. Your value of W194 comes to 354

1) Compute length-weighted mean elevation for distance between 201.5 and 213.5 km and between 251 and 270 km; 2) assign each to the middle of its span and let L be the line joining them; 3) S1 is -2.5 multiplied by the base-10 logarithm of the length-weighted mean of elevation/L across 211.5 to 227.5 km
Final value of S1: 0.40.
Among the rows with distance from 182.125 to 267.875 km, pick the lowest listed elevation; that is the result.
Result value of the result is 187.1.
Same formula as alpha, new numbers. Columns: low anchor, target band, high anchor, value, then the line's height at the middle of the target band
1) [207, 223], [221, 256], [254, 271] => 1.68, 326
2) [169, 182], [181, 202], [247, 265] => -2.04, 317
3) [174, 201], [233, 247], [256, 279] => -0.45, 341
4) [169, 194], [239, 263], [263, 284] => -1.31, 331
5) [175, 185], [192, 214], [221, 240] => -4.33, 307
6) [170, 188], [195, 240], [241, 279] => 1.91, 332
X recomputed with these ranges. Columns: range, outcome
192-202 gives 352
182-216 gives 358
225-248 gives 319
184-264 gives 331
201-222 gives 338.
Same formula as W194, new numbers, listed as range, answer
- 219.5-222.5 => 214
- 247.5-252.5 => 349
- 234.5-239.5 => 356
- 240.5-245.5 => 353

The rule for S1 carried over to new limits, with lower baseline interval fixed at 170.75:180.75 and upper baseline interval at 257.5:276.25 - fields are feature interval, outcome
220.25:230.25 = 0.45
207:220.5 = -0.02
